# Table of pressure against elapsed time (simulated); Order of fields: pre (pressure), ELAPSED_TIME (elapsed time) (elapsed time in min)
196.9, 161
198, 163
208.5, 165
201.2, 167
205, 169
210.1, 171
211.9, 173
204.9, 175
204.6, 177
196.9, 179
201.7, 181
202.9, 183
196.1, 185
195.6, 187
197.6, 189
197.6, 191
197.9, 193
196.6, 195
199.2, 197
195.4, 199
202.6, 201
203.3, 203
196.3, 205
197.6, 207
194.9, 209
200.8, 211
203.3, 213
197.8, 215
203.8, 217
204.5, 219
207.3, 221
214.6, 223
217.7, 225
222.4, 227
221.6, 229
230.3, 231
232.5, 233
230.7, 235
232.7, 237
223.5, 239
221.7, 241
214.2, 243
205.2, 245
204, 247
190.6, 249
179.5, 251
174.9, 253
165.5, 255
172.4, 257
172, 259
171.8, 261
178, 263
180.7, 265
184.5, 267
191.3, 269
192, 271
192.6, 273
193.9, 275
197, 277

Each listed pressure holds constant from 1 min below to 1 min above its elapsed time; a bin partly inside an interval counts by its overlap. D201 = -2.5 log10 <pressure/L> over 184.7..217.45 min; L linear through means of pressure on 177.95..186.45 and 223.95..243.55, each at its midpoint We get 0.05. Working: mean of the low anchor 199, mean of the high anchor 225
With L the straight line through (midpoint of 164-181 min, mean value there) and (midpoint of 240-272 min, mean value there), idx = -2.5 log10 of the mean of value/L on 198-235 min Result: -0.070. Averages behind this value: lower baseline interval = 205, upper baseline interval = 187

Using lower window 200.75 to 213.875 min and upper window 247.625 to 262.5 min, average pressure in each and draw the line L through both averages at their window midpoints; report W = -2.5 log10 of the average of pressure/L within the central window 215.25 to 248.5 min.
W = -0.16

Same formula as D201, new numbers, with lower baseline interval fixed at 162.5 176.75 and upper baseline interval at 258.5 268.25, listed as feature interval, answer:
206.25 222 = -0.05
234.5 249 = -0.17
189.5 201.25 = 0.00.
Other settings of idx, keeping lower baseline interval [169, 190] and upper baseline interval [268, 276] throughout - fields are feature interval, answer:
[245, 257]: 0.062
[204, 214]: 0.003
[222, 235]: -0.138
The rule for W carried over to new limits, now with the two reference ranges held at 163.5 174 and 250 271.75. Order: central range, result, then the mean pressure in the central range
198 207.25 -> -0.02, 199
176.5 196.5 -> 0.01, 199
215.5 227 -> -0.11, 210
